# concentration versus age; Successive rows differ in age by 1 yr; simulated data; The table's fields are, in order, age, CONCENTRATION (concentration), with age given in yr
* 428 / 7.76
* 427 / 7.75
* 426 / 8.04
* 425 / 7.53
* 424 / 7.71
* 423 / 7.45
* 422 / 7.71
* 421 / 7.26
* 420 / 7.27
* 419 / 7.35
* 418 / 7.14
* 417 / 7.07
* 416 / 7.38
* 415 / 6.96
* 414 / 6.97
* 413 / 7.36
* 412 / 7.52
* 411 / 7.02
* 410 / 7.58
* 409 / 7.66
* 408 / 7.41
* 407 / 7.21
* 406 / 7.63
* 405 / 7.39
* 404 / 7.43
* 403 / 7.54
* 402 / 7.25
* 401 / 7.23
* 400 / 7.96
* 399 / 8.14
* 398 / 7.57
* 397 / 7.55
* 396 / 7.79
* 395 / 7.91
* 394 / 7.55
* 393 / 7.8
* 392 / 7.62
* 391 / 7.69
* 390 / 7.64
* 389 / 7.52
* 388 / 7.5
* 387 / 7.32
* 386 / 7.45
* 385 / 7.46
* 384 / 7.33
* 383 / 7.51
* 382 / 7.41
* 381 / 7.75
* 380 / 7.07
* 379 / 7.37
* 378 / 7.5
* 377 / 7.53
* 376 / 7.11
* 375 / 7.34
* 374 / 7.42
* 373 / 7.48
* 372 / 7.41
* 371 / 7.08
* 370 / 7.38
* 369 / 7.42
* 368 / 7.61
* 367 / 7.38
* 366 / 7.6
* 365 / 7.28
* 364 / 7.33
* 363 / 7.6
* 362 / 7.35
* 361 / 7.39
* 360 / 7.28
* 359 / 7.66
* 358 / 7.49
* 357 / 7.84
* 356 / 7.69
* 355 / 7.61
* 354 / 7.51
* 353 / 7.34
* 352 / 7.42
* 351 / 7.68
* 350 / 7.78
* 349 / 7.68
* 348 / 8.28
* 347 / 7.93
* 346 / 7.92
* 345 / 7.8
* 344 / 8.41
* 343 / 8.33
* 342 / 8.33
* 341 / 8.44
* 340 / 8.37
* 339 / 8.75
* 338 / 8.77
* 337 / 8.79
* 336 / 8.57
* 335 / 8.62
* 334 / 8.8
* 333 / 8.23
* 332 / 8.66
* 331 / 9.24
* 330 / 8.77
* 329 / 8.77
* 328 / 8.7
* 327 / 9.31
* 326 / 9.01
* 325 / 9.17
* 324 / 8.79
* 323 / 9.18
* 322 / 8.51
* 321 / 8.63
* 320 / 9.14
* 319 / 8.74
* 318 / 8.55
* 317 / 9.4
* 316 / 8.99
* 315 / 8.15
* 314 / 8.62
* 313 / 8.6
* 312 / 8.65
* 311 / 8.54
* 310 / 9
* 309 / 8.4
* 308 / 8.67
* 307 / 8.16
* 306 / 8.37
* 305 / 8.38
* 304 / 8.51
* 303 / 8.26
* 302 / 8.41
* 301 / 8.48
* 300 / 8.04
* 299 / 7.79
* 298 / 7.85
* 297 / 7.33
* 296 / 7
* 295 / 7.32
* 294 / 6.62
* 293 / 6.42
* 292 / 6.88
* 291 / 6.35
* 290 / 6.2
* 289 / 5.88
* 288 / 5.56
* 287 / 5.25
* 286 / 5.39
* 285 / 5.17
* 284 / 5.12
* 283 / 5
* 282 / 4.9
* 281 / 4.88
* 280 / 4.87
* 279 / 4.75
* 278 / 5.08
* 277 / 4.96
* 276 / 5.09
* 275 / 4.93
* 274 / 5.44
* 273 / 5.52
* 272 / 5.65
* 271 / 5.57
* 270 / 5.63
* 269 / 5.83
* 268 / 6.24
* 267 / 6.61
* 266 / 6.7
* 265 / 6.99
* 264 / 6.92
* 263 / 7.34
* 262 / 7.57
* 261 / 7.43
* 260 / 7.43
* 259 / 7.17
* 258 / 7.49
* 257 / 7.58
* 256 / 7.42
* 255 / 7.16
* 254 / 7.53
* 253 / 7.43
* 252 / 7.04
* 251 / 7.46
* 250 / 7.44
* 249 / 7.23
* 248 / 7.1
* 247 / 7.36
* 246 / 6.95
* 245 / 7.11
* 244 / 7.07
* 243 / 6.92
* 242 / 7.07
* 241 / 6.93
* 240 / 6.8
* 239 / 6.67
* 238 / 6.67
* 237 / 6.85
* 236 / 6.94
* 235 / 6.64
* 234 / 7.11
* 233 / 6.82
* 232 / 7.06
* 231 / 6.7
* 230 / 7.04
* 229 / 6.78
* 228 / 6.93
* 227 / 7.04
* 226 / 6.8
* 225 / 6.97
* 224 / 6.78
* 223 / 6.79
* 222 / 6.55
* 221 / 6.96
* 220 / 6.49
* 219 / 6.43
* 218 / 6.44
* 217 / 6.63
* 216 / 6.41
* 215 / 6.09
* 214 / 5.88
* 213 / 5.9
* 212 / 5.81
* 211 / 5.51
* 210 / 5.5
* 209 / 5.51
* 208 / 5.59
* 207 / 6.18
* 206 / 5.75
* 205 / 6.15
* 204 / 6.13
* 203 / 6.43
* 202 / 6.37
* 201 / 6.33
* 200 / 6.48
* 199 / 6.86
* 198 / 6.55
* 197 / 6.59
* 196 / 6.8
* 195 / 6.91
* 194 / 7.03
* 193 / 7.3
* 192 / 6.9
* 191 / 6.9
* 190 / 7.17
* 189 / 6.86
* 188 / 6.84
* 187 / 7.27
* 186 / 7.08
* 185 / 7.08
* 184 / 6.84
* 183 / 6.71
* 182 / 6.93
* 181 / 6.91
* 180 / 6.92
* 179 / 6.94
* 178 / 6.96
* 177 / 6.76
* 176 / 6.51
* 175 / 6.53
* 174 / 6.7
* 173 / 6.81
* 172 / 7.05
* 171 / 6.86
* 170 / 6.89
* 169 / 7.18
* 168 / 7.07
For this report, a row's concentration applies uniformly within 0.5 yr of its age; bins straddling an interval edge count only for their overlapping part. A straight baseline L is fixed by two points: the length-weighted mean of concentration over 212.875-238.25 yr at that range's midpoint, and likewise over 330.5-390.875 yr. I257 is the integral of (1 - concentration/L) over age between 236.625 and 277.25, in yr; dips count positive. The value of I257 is 1.1 yr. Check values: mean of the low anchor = 6.69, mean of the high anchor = 7.76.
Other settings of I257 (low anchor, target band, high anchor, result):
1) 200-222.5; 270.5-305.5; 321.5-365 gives 5.3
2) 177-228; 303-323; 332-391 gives -3.4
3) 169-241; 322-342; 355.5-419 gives -4.3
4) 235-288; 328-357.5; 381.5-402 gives -4.5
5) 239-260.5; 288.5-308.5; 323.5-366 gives 0.4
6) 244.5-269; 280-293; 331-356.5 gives 3.4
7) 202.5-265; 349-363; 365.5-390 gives -0.4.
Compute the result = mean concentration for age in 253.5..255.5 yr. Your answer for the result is 7.35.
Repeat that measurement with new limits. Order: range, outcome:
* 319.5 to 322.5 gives 8.76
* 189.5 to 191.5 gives 7.04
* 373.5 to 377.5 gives 7.35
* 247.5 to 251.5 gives 7.31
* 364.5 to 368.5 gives 7.47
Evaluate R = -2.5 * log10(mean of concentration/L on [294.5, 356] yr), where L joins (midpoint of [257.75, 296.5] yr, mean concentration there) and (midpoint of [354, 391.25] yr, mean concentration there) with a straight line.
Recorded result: -0.24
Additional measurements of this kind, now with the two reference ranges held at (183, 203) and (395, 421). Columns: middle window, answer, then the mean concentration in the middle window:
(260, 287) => 0.22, 5.77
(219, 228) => 0.02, 6.78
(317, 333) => -0.23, 8.87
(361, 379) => -0.01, 7.4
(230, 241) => 0.02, 6.84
